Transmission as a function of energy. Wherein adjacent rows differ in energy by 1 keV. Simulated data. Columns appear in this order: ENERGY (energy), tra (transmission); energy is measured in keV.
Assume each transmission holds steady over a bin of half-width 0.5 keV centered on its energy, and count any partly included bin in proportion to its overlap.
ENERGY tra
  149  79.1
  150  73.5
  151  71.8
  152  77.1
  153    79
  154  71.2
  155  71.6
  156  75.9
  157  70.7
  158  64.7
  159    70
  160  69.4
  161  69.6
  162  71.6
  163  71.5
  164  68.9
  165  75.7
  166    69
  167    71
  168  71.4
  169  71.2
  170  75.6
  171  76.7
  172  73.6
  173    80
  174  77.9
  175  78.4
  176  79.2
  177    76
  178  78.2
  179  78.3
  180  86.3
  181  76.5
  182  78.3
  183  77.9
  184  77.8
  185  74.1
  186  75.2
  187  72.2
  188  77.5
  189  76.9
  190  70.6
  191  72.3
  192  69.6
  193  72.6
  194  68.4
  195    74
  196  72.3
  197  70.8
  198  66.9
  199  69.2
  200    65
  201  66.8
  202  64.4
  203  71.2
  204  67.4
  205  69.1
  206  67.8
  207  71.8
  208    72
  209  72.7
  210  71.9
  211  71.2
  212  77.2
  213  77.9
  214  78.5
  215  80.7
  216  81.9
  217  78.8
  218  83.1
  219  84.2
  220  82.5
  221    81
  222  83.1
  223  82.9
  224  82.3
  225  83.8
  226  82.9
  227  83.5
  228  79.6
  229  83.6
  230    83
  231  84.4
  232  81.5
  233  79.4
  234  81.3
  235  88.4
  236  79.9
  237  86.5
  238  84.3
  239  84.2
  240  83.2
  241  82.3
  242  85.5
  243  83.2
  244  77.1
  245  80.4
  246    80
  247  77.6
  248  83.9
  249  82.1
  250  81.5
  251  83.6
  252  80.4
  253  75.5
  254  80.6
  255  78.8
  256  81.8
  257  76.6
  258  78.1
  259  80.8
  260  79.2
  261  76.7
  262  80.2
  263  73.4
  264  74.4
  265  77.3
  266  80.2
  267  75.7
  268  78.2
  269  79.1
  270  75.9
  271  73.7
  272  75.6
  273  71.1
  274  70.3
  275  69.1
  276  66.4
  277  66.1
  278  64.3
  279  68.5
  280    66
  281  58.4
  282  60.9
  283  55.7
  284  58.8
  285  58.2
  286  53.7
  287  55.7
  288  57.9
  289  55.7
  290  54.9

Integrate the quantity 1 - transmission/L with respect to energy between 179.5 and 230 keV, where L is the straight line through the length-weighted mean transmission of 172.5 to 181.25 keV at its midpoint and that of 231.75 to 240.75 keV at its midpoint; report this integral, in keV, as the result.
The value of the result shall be 3.4 keV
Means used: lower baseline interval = 79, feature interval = 75.6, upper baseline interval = 83.2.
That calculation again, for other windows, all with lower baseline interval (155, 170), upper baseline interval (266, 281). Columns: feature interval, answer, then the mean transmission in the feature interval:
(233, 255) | -3.3 keV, 81.8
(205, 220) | -1.1 keV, 76.4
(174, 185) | -1.2 keV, 78.4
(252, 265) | -1.2 keV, 78.1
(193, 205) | 0.4 keV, 68.9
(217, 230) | -2.1 keV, 82.6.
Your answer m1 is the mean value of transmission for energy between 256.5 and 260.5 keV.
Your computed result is 78.7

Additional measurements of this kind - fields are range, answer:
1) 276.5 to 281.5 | 64.7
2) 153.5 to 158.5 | 70.8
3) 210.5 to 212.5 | 74.2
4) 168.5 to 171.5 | 74.5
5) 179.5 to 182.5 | 80.4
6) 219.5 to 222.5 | 82.2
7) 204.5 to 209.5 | 70.7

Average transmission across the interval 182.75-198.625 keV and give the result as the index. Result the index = 73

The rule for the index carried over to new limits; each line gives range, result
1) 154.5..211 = 72.8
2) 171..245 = 77.3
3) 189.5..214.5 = 70.9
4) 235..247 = 82.5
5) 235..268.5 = 80.2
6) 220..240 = 82.9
